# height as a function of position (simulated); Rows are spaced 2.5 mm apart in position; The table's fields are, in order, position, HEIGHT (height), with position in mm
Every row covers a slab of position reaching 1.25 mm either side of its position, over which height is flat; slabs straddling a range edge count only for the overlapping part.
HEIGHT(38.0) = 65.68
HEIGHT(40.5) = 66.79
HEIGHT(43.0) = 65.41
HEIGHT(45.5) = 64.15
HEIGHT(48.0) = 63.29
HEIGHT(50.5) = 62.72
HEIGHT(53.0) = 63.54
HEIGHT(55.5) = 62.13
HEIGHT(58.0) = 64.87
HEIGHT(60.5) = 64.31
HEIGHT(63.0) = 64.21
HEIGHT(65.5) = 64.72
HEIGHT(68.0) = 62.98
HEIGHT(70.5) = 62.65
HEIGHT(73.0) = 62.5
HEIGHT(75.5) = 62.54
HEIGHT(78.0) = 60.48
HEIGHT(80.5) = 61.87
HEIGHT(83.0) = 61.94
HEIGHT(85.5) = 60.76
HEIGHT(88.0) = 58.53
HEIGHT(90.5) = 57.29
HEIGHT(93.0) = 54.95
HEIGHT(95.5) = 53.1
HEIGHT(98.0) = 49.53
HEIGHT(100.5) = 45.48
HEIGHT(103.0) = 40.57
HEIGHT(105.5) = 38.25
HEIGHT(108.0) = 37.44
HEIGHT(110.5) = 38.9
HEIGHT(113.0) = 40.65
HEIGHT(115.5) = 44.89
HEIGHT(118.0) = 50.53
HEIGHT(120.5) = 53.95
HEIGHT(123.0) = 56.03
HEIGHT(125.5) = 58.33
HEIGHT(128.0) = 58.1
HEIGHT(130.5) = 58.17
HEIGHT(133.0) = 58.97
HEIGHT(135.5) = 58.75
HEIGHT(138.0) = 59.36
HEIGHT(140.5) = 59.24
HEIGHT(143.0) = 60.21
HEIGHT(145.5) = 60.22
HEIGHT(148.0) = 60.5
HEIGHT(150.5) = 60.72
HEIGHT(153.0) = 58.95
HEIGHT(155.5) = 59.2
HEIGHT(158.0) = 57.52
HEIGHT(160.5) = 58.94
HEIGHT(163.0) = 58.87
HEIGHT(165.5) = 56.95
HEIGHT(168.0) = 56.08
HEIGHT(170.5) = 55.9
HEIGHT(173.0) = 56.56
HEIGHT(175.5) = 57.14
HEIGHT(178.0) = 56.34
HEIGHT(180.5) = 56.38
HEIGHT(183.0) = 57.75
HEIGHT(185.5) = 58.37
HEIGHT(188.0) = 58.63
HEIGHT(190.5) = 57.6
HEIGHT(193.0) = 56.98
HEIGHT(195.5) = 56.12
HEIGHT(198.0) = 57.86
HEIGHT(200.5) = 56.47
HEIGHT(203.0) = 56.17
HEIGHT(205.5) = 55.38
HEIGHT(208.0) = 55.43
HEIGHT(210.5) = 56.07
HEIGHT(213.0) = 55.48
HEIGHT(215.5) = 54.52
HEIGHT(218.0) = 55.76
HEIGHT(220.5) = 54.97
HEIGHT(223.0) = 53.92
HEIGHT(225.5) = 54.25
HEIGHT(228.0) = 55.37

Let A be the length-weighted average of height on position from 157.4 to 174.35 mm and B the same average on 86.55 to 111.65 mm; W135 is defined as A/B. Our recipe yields 1.20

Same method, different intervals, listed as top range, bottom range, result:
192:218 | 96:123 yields 1.25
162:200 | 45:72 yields 0.90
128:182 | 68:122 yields 1.11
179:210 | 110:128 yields 1.14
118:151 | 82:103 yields 1.07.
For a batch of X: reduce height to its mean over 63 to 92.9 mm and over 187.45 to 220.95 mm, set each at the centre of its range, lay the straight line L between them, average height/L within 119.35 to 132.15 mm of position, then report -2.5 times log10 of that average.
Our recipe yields 0.04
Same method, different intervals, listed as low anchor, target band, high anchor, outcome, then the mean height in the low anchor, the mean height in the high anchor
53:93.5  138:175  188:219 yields -0.005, 61.9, 56.3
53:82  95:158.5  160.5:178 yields 0.125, 63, 57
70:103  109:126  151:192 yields 0.181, 57.1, 57.6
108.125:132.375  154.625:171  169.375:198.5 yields -0.052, 50.6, 57.1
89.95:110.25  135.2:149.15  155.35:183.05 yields -0.132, 46.3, 57.2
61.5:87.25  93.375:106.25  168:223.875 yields 0.302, 62.4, 56.4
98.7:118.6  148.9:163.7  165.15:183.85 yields -0.127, 42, 56.6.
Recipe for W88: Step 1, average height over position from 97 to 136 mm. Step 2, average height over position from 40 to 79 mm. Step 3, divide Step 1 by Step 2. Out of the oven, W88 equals 0.77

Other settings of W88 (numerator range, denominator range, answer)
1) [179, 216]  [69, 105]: 1.01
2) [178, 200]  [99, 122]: 1.32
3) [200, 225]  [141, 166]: 0.93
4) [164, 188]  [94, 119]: 1.29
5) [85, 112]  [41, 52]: 0.75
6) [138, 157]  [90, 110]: 1.29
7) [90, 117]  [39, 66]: 0.71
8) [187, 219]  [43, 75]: 0.89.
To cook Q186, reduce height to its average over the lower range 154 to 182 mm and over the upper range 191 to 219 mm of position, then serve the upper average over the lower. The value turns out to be 0.98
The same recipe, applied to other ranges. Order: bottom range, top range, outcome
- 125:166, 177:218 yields 0.96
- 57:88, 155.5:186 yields 0.91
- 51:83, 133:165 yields 0.94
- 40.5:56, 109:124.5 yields 0.74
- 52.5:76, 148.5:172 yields 0.92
